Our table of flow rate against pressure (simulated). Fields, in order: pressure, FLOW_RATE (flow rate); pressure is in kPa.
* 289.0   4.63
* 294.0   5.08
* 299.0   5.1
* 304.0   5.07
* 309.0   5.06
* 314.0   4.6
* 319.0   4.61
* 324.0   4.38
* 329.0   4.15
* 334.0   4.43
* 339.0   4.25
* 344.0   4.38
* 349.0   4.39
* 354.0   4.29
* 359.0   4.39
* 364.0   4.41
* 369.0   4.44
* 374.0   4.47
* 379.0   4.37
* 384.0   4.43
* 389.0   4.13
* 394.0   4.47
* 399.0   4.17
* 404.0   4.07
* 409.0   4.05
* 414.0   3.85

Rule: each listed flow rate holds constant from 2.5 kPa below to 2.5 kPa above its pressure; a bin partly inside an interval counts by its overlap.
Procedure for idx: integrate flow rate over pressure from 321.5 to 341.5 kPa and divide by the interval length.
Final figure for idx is 4.3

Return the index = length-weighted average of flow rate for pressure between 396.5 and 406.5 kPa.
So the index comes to 4.12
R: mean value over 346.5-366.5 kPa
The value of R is 4.37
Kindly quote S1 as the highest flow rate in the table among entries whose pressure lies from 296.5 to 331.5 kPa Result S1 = 5.1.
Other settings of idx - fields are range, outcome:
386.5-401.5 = 4.26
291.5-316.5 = 4.98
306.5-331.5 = 4.56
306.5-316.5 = 4.83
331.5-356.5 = 4.35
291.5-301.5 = 5.09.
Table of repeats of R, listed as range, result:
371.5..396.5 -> 4.37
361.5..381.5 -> 4.42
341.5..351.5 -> 4.38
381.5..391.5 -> 4.28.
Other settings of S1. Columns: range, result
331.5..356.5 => 4.43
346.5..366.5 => 4.41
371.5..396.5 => 4.47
